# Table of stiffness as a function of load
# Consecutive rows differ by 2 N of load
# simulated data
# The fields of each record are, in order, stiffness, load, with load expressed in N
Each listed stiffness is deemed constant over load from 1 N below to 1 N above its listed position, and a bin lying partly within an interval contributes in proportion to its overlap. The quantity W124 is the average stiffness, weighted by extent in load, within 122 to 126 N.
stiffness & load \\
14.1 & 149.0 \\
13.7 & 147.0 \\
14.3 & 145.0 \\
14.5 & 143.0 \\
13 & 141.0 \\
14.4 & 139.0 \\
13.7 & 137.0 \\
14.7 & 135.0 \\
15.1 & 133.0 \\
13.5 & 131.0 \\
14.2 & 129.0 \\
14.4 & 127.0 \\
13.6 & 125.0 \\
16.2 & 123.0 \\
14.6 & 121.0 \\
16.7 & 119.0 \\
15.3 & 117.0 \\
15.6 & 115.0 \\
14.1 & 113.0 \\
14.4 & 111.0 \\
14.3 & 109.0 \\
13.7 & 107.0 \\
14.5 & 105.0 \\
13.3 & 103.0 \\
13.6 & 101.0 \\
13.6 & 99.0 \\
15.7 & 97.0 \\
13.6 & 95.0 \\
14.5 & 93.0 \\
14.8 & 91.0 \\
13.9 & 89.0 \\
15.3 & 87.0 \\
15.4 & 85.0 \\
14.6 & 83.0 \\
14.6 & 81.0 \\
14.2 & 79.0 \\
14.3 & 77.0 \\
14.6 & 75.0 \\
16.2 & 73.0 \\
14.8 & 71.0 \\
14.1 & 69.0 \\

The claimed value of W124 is 14.9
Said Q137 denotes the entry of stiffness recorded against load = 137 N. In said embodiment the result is 13.7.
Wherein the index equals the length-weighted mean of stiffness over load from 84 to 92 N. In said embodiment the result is 14.9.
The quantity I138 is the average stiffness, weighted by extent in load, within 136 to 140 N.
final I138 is 14.1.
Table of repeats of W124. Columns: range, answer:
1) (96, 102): 14.3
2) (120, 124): 15.4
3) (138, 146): 14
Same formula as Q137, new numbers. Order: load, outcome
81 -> 14.6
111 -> 14.4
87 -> 15.3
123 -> 16.2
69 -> 14.1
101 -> 13.6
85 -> 15.4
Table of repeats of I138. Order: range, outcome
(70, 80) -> 14.8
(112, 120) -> 15.4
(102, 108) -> 13.8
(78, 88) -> 14.8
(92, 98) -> 14.6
